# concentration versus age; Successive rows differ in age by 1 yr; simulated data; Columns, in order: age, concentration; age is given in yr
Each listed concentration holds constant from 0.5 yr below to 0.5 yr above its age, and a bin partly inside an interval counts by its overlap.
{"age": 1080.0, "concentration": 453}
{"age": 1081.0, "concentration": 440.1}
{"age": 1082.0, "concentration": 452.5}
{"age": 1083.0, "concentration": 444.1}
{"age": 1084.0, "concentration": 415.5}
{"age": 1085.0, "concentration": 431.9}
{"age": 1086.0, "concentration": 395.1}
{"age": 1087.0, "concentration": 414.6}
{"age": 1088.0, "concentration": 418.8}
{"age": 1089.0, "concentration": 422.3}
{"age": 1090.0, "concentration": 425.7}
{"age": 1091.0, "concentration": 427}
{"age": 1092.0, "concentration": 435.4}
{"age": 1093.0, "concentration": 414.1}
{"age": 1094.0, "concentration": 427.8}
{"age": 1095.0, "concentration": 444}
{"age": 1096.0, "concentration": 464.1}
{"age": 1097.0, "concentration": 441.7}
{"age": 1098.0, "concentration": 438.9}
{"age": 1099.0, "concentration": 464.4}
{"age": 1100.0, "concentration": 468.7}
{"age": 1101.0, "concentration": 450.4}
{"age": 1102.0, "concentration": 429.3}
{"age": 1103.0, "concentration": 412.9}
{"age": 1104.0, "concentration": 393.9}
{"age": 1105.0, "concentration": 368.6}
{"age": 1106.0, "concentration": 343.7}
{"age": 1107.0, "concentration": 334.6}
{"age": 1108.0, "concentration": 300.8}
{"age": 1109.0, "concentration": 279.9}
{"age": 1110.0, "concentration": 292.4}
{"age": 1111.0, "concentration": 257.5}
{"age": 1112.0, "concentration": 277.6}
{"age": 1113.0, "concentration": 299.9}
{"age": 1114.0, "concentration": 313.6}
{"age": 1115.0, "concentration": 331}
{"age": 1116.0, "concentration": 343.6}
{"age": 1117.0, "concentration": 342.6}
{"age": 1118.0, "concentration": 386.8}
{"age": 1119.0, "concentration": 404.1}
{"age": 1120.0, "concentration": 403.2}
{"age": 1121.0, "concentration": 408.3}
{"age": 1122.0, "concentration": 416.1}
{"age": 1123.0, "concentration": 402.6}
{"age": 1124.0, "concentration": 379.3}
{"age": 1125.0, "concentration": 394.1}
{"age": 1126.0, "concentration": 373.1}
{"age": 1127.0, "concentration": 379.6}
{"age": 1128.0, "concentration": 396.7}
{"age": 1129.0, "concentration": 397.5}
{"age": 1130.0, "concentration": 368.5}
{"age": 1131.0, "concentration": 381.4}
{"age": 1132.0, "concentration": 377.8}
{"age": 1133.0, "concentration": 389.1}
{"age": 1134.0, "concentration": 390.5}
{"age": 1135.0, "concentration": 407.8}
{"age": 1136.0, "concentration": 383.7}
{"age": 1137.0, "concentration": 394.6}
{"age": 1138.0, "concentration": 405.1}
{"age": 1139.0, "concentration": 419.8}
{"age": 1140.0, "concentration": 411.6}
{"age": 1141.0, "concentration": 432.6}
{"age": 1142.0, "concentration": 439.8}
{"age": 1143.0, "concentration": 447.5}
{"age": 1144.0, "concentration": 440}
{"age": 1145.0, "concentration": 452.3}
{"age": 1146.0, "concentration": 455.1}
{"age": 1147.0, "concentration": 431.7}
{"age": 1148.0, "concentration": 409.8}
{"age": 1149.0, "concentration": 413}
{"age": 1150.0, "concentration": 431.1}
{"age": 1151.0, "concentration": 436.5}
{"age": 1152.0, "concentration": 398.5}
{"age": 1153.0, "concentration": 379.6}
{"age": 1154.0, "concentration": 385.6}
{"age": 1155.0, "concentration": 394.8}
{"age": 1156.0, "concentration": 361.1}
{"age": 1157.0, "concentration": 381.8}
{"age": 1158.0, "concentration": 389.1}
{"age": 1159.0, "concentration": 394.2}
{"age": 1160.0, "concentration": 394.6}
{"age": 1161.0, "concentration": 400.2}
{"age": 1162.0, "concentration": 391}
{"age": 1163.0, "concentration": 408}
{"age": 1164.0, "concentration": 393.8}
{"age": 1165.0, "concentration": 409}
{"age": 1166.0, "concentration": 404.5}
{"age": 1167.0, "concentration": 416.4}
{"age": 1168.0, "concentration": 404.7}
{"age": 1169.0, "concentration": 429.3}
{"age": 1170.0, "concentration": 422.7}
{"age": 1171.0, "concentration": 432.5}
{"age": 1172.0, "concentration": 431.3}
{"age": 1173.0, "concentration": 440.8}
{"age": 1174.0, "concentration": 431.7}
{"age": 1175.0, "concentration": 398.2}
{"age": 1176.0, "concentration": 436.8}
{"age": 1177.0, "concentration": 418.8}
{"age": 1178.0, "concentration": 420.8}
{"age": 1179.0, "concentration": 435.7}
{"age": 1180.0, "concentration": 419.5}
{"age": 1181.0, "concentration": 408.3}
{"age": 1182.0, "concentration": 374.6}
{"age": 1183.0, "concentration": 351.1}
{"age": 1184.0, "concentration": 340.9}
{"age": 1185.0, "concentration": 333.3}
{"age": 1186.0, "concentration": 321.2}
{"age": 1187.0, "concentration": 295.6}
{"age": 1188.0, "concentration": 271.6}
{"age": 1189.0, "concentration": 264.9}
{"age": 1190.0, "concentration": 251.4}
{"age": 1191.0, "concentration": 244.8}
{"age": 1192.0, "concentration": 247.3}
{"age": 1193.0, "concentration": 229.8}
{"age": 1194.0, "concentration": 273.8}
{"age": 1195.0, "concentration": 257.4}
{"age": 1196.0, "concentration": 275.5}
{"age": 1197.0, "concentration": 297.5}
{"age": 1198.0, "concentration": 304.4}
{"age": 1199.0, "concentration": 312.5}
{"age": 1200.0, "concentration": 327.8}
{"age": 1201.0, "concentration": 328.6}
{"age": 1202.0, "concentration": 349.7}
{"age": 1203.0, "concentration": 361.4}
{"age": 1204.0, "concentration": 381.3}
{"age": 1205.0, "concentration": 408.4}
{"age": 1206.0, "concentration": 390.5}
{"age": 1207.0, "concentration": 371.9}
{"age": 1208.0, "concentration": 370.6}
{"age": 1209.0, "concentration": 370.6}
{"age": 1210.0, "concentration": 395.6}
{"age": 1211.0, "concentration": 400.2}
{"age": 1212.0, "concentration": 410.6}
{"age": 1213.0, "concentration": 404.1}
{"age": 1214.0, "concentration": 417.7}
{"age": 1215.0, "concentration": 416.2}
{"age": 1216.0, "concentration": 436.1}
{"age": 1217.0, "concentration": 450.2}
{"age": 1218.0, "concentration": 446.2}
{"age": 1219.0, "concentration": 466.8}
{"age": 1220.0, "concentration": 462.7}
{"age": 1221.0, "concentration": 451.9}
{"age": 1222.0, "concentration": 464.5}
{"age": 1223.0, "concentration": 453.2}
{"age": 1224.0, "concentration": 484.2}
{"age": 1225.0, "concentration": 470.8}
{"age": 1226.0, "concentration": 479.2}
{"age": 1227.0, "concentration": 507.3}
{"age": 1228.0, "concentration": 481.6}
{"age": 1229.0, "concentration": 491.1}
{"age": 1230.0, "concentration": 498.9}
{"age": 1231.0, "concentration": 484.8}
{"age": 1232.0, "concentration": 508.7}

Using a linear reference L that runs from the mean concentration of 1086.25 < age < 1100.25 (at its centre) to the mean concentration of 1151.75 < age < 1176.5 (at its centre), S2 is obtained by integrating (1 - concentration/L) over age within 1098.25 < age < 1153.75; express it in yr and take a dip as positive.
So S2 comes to 4.3 yr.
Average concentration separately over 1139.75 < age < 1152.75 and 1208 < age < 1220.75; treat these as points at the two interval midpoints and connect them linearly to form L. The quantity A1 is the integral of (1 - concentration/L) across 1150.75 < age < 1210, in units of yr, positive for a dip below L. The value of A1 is 8.4 yr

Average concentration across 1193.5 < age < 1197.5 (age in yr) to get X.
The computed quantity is 276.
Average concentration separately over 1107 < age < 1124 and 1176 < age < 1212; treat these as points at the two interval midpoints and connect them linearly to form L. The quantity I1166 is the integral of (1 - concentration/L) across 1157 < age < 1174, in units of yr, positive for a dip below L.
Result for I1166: -3.5 yr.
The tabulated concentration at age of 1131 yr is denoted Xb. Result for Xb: 381.4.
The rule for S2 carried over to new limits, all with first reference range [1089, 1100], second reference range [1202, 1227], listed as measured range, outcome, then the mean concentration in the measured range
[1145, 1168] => 1.41 yr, 405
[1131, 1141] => 0.81 yr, 399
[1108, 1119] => 3.03 yr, 316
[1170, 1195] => 4.40 yr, 353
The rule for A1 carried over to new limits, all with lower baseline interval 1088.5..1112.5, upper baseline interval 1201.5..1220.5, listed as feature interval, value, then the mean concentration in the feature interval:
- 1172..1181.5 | -0.5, 424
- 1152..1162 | 0.3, 388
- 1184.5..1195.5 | 3.6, 272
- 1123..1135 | 0.3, 386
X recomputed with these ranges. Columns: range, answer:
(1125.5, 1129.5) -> 387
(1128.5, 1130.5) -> 383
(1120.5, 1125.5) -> 400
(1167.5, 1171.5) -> 422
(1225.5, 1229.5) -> 490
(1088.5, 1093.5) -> 425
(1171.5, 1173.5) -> 436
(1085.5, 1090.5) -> 415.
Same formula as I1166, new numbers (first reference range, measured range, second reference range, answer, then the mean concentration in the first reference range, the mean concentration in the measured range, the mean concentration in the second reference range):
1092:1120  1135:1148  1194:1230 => -1.33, 377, 425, 402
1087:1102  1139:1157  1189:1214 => -1.53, 438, 418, 332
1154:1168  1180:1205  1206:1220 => 5.74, 395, 313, 413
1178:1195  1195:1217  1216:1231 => 1.80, 318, 368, 471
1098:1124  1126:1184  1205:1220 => -3.11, 367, 407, 412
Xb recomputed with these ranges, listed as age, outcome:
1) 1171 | 432.5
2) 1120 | 403.2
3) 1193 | 229.8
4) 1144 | 440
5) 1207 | 371.9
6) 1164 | 393.8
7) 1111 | 257.5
